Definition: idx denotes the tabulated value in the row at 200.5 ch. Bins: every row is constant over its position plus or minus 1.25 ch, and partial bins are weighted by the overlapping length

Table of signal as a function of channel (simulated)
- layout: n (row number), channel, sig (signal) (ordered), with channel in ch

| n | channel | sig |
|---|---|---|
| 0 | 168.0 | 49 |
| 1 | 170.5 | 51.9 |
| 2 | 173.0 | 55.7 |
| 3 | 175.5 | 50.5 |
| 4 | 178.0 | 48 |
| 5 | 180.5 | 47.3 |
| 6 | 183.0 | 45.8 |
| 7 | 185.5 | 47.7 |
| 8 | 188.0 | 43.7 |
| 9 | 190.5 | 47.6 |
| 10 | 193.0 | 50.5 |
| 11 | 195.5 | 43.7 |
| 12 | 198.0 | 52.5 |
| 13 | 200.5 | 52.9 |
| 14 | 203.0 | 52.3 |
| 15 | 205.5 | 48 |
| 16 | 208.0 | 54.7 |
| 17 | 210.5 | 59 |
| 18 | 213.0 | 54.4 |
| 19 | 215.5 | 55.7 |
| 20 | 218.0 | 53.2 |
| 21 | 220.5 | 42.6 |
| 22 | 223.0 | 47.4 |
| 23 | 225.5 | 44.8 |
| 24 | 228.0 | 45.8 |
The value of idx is 52.9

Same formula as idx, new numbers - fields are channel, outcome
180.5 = 47.3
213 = 54.4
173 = 55.7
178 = 48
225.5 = 44.8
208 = 54.7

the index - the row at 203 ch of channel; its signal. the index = 52.3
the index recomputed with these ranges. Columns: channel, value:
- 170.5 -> 51.9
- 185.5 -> 47.7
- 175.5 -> 50.5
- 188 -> 43.7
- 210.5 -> 59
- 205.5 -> 48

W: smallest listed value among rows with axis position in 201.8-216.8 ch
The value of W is 48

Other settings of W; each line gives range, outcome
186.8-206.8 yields 43.7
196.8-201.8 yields 52.5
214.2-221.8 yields 42.6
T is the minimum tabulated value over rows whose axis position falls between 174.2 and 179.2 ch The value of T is 48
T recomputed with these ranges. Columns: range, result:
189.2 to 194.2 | 47.6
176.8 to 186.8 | 45.8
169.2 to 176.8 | 50.5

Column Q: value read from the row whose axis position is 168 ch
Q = 49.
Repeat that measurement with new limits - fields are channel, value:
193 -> 50.5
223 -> 47.4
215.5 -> 55.7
